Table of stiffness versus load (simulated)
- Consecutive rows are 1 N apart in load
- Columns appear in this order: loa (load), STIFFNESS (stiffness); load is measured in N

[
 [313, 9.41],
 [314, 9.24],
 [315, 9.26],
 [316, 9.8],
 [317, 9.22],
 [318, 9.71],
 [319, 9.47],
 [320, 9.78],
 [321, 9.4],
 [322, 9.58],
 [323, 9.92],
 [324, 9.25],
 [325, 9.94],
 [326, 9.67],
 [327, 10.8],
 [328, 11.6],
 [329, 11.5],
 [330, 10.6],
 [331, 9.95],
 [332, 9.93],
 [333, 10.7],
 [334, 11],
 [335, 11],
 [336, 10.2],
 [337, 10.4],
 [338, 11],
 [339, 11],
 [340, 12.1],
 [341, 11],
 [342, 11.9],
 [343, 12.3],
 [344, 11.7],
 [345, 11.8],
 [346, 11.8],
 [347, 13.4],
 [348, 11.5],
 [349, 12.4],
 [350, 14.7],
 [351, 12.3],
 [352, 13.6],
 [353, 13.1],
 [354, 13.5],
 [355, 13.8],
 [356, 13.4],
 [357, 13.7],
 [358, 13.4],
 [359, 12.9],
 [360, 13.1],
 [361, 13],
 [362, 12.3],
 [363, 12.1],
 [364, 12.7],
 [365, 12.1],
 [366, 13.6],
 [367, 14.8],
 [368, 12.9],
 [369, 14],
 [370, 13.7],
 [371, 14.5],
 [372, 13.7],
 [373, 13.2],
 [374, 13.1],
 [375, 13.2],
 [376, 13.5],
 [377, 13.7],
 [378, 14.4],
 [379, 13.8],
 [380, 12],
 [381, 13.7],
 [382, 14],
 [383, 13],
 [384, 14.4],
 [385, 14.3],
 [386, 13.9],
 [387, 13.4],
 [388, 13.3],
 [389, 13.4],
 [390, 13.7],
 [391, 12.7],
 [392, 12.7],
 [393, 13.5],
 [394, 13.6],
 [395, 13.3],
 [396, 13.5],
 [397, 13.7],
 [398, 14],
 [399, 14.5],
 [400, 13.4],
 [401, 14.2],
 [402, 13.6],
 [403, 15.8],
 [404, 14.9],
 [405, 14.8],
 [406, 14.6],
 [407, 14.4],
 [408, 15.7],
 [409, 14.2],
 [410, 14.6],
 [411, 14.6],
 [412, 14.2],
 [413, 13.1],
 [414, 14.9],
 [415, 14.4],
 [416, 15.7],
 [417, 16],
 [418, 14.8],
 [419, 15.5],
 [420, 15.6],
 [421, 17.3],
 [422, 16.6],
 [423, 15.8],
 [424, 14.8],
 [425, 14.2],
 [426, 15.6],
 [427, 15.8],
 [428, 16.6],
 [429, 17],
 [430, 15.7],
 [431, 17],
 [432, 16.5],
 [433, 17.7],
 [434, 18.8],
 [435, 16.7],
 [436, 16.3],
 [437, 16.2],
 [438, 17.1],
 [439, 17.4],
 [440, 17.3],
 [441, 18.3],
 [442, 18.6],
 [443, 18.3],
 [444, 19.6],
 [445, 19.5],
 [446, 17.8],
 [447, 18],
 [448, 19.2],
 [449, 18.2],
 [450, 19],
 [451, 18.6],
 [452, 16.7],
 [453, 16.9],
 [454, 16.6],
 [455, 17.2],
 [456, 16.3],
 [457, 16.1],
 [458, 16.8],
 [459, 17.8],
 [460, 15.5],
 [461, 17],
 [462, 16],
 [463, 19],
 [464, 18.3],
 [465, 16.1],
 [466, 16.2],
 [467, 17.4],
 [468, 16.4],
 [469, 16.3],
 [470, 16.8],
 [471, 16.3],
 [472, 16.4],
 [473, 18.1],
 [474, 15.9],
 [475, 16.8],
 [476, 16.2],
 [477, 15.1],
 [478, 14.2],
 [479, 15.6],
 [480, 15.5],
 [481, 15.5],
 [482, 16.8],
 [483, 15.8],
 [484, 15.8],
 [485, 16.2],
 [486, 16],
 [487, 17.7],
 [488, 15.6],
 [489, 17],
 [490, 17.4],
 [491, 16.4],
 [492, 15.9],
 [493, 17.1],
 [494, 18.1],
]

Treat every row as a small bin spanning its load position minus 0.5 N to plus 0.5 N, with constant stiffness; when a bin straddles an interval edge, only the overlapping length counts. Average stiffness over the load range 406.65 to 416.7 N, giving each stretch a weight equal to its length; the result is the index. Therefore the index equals 14.6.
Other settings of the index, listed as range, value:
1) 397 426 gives 14.9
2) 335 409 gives 13.2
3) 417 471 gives 17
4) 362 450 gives 15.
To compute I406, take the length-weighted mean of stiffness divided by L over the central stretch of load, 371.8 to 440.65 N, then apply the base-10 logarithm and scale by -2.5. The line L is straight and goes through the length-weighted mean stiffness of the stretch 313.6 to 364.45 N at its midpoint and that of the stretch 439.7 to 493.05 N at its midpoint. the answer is -0.03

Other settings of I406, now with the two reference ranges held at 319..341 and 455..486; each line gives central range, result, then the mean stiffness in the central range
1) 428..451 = -0.17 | 17.7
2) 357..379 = -0.11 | 13.3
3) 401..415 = -0.06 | 14.5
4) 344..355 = -0.14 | 12.8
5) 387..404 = -0.04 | 13.7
